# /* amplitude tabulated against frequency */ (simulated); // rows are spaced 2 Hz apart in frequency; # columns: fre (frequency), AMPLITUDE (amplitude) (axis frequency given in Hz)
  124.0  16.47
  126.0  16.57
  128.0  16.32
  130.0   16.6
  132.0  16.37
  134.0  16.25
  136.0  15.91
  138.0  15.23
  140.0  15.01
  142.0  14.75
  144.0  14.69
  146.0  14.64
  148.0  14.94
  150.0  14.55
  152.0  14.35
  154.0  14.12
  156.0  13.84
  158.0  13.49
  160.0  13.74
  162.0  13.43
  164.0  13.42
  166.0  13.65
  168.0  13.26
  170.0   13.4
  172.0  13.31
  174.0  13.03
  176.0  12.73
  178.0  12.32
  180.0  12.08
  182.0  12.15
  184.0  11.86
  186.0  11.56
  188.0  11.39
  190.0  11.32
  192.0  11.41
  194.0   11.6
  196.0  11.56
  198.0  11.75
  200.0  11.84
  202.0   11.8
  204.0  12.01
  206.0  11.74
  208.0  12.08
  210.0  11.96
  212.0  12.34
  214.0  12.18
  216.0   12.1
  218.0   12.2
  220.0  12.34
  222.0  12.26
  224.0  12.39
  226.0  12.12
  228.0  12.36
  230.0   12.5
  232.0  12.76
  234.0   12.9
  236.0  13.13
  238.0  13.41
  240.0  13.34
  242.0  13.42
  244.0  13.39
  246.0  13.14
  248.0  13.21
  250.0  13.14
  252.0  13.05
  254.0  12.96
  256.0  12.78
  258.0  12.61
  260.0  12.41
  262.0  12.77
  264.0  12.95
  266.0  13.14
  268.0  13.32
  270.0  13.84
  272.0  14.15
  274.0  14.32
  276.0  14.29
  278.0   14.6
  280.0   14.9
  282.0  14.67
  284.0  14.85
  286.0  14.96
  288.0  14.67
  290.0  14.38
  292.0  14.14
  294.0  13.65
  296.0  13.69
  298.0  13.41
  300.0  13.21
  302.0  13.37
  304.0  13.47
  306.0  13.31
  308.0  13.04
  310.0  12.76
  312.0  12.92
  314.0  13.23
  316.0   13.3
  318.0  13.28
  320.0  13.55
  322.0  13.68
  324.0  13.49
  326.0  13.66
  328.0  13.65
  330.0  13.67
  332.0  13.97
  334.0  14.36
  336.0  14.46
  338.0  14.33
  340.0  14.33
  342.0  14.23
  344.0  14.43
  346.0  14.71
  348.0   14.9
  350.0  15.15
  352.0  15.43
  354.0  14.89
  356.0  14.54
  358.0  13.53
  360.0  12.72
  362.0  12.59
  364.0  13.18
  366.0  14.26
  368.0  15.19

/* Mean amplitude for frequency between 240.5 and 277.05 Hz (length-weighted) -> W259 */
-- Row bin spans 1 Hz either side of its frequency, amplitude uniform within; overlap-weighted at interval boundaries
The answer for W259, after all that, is 13.3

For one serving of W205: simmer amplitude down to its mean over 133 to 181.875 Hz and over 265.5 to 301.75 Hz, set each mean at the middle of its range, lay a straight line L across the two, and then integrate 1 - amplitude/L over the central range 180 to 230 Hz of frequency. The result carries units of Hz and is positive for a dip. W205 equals 7.4 Hz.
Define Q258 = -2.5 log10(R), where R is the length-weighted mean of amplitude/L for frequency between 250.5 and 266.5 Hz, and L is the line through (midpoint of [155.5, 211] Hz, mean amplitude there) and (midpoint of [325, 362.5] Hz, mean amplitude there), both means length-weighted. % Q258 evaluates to 0.03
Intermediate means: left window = 12.4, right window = 14.2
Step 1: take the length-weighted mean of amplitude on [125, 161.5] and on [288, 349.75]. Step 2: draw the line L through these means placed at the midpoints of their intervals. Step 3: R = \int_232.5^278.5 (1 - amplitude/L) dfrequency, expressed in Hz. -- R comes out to 3.0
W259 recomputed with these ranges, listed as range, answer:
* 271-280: 14.4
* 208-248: 12.6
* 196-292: 13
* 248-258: 13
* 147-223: 12.6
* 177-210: 11.8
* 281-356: 14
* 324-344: 14.1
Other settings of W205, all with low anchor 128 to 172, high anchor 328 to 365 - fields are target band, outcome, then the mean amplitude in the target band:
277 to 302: 0.1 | 14.2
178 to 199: 4.0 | 11.7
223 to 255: 3.2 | 13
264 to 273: 0.5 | 13.5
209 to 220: 1.7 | 12.2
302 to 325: 1.6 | 13.3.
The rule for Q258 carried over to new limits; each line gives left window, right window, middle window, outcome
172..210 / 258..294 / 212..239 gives 0.02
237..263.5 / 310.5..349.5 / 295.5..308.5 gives 0.02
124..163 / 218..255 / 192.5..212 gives 0.16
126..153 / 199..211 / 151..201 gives 0.07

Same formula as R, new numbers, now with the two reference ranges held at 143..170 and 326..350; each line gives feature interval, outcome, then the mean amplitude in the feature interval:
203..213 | 1.5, 12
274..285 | -0.3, 14.6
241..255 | 0.9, 13.2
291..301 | 0.4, 13.6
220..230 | 1.3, 12.3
